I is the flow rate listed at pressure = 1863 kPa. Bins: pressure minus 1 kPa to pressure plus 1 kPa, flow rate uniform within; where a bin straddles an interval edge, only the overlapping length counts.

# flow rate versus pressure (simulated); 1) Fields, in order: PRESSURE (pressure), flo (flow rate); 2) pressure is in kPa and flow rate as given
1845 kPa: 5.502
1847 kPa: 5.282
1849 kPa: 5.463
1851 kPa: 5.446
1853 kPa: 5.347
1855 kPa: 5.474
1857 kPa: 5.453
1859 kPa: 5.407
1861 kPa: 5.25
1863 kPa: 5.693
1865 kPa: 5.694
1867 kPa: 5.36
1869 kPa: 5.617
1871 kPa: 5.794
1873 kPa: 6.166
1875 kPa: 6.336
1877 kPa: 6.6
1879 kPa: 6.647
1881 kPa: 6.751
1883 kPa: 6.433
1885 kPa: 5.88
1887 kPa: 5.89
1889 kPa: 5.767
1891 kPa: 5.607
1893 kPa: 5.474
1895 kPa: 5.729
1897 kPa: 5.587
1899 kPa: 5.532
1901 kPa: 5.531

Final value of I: 5.693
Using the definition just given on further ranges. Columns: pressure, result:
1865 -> 5.694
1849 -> 5.463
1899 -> 5.532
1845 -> 5.502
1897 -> 5.587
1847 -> 5.282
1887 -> 5.89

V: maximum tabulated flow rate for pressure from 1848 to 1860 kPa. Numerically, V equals 5.474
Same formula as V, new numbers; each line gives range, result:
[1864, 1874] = 6.166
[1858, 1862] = 5.407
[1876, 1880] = 6.647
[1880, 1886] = 6.751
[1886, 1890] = 5.89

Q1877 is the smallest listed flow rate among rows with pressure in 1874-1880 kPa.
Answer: 6.336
